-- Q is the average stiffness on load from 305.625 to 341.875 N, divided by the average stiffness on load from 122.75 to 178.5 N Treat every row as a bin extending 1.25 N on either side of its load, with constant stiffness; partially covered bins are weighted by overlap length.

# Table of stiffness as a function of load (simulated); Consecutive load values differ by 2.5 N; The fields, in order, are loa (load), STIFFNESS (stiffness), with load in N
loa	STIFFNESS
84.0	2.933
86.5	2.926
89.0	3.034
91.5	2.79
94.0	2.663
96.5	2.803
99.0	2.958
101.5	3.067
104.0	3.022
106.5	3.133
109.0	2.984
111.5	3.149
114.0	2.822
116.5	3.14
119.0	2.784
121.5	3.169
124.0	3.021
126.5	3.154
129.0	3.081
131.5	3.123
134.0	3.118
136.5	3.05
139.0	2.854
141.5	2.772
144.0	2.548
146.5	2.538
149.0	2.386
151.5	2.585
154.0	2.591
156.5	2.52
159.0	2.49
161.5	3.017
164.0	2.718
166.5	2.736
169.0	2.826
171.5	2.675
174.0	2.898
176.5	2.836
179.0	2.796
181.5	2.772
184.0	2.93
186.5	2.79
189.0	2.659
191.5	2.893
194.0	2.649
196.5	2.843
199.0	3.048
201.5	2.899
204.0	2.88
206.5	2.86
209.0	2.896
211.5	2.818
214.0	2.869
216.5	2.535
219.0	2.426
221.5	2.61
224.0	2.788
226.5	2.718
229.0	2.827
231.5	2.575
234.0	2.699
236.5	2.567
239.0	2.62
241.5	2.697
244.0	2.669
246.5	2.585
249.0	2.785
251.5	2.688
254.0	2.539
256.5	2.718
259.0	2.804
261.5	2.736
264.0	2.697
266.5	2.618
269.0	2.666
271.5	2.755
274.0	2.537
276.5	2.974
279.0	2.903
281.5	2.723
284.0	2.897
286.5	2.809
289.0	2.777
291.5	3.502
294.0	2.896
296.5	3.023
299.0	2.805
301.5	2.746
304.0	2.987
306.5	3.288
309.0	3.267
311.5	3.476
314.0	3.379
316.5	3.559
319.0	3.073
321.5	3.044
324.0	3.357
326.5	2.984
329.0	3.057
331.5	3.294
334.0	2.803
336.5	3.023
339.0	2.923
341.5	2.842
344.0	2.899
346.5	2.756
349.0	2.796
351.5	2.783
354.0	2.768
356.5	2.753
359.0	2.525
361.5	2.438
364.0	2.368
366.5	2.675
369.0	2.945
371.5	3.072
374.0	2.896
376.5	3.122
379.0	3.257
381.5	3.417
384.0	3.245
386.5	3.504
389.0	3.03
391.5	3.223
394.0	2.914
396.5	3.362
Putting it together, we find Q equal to 1.13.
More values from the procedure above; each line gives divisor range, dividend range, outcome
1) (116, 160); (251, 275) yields 0.95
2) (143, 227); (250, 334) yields 1.08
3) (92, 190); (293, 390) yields 1.05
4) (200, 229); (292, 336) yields 1.13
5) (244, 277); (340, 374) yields 1.02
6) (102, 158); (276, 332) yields 1.07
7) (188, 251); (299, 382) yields 1.09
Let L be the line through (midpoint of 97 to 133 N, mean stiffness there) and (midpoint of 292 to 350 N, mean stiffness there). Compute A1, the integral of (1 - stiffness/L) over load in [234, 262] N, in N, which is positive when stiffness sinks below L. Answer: 3.49 N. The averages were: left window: 3.04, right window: 3.06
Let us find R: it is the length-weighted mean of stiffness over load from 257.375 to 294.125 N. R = 2.82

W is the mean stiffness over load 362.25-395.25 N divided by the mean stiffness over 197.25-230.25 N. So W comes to 1.09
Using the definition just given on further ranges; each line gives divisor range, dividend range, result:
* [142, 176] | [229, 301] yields 1.04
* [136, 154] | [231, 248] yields 0.99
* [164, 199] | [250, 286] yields 0.98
